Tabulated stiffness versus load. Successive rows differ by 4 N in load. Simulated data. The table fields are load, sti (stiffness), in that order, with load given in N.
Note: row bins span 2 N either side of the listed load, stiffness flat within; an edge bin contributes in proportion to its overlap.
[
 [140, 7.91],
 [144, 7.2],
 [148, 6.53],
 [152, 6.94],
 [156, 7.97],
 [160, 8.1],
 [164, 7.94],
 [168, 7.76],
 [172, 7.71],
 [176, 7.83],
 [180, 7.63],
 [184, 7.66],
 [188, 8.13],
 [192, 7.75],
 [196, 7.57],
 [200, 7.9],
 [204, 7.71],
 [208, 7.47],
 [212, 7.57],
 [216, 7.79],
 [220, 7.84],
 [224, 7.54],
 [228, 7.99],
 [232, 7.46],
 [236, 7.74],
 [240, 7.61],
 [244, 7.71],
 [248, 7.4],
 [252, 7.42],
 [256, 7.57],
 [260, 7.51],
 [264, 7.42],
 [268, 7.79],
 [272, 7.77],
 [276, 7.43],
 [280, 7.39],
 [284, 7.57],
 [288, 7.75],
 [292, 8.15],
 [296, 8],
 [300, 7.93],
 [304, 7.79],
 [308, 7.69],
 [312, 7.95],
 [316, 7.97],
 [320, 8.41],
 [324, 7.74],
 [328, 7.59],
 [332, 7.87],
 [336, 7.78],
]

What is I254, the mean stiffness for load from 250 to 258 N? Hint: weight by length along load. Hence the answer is 7.5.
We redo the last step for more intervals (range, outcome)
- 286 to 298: 7.97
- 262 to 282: 7.56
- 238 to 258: 7.54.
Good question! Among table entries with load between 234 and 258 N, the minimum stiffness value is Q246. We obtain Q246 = 7.4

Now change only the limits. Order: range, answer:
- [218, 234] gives 7.46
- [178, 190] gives 7.63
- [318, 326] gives 7.74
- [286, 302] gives 7.75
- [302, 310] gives 7.69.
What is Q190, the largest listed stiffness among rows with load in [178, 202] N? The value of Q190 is 8.13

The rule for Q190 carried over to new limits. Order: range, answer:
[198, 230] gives 7.99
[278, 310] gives 8.15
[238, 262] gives 7.71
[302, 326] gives 8.41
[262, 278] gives 7.79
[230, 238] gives 7.74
